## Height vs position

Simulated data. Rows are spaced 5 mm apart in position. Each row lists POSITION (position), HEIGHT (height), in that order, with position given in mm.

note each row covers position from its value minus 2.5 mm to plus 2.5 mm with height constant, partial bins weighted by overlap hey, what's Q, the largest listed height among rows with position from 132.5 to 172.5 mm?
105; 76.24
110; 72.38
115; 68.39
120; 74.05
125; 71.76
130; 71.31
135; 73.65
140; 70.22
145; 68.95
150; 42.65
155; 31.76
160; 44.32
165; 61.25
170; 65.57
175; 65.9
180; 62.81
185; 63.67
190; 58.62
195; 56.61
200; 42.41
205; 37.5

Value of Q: 73.65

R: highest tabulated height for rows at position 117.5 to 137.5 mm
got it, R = 74.05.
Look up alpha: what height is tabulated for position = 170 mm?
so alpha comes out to 65.57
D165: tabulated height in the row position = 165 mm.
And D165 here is 61.25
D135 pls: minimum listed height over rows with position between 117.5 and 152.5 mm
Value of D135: 42.65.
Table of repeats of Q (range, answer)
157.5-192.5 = 65.9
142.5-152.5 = 68.95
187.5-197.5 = 58.62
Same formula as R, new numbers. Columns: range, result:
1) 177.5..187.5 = 63.67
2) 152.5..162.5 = 44.32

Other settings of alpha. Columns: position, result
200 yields 42.41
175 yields 65.9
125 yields 71.76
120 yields 74.05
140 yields 70.22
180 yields 62.81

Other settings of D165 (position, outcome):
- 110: 72.38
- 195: 56.61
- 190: 58.62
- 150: 42.65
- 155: 31.76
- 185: 63.67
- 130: 71.31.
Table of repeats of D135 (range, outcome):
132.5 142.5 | 70.22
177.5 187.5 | 62.81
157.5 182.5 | 44.32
